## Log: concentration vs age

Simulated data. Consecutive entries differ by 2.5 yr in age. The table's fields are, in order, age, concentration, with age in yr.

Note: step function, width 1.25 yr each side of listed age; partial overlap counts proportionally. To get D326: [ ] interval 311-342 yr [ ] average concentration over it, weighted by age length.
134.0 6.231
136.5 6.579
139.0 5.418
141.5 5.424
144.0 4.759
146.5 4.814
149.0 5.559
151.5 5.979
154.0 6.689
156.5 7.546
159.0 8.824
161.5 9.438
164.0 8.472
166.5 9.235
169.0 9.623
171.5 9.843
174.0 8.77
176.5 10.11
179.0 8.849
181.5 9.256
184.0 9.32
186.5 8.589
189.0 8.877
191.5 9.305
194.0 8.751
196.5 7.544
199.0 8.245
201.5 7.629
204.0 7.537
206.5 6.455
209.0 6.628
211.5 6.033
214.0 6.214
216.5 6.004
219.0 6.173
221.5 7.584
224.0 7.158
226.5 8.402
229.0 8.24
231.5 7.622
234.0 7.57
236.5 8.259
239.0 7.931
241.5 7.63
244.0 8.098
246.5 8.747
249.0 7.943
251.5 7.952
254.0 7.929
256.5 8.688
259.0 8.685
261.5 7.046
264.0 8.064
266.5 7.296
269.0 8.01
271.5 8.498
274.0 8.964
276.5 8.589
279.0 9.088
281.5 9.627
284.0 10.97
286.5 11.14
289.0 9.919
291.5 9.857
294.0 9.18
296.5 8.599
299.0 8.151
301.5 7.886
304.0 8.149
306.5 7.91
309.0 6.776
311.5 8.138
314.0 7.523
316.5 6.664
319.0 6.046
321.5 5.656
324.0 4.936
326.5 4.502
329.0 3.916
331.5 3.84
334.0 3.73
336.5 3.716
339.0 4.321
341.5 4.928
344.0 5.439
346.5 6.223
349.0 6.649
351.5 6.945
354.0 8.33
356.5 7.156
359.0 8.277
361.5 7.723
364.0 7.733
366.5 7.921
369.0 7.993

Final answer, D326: 5.16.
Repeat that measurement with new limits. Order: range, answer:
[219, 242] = 7.74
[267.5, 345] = 7.25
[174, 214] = 8.16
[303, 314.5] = 7.7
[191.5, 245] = 7.46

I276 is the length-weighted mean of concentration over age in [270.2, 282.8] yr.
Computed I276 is 8.96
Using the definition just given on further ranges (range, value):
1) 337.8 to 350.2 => 5.51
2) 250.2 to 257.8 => 8.19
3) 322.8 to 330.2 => 4.45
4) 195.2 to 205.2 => 7.74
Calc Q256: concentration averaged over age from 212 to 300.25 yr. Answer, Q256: 8.26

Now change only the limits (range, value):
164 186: 9.3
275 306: 9.23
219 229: 7.59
